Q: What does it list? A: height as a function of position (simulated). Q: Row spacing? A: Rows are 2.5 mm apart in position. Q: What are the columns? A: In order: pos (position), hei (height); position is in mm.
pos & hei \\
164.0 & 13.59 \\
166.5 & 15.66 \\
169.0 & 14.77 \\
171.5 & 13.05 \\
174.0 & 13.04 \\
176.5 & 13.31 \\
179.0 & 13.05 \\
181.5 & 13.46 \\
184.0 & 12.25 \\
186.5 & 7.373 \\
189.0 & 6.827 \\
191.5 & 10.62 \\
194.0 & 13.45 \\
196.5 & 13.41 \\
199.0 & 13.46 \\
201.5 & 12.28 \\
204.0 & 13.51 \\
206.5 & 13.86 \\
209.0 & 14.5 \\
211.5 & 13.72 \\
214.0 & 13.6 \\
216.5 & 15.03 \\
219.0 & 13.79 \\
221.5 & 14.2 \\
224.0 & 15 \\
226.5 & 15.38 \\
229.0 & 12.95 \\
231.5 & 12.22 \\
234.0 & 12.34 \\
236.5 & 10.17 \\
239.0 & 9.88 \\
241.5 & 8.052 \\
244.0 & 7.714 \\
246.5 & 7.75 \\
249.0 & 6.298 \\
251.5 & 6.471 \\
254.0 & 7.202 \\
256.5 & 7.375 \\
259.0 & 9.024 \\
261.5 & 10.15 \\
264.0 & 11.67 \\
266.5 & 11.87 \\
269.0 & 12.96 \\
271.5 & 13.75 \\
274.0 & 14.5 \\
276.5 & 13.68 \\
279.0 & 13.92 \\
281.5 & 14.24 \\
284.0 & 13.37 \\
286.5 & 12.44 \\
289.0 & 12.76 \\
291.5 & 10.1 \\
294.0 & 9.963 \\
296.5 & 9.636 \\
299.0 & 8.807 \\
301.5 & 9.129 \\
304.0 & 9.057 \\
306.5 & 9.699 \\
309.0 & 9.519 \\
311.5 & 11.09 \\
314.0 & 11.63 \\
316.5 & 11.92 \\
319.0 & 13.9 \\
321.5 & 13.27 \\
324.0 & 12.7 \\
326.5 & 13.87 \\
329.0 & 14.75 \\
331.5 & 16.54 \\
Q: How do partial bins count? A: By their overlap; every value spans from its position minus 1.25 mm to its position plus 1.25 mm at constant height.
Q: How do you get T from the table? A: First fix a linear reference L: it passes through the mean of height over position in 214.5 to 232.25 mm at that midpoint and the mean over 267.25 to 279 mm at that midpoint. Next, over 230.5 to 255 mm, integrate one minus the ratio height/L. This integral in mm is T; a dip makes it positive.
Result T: 9.1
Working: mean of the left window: 14.1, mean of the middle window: 8.79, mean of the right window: 13.7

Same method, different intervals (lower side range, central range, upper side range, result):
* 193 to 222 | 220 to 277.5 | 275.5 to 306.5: 7.5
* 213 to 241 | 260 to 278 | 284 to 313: -1.9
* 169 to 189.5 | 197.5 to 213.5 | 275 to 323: -2.3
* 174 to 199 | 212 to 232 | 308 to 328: -3.7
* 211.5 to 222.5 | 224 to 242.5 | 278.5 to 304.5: 2.3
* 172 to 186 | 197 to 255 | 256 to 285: 3.6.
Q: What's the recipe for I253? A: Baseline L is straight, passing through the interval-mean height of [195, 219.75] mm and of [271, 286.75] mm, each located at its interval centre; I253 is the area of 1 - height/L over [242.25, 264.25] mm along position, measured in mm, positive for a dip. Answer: 9.2 mm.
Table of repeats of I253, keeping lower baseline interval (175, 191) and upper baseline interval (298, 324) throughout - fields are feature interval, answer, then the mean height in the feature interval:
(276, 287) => -2.7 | 13.6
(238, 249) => 2.9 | 8.08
